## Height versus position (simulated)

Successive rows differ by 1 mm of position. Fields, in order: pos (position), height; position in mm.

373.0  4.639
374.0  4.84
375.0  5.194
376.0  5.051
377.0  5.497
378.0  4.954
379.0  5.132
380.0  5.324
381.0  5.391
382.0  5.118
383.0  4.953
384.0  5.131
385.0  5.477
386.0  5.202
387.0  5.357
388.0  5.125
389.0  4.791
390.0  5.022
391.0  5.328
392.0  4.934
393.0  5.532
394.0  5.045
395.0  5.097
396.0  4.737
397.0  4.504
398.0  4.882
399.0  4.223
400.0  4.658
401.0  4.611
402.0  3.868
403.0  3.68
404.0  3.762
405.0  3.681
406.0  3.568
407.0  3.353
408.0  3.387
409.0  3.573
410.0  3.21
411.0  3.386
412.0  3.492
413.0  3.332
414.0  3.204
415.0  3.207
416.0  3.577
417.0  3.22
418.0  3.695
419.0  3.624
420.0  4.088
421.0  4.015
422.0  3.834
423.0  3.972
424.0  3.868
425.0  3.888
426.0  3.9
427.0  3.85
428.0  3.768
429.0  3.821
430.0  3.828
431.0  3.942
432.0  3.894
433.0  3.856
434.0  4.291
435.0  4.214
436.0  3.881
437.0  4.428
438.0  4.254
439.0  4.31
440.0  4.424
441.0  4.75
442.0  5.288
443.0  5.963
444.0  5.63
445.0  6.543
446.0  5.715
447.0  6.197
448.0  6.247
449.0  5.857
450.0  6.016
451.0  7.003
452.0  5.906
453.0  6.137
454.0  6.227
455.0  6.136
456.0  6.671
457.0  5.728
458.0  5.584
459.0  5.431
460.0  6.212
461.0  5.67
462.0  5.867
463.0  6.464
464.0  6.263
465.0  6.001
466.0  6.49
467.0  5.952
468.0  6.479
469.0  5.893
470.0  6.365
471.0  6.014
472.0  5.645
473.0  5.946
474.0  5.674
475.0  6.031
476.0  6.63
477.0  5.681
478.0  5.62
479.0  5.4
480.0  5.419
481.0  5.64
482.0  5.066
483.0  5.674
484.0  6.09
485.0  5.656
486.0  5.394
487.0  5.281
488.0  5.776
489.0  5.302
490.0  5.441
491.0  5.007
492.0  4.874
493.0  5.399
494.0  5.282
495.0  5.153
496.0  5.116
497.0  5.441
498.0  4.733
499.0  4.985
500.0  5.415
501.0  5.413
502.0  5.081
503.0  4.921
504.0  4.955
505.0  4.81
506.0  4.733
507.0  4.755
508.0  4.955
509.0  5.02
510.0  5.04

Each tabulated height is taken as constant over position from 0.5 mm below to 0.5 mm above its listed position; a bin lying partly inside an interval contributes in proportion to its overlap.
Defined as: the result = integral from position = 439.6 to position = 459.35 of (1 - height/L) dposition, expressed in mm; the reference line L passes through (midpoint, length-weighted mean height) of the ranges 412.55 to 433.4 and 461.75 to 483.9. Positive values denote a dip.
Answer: -3.99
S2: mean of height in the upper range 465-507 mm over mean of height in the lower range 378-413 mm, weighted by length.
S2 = 1.21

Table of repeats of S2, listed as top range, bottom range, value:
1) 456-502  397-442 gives 1.45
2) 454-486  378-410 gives 1.27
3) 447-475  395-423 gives 1.59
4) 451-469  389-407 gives 1.35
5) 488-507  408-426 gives 1.42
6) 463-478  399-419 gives 1.68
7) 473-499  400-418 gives 1.53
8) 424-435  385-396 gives 0.76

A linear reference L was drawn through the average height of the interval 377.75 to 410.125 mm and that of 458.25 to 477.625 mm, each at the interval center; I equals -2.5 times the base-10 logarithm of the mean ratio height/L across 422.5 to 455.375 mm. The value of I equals 0.127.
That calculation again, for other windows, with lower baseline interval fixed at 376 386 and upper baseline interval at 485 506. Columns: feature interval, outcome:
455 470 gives -0.17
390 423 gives 0.28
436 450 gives -0.03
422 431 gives 0.32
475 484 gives -0.10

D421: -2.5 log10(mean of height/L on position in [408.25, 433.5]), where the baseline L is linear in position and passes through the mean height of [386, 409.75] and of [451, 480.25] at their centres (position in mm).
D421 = 0.33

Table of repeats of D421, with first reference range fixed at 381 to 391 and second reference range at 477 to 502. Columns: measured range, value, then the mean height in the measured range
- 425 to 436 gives 0.31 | 3.93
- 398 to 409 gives 0.31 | 3.91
